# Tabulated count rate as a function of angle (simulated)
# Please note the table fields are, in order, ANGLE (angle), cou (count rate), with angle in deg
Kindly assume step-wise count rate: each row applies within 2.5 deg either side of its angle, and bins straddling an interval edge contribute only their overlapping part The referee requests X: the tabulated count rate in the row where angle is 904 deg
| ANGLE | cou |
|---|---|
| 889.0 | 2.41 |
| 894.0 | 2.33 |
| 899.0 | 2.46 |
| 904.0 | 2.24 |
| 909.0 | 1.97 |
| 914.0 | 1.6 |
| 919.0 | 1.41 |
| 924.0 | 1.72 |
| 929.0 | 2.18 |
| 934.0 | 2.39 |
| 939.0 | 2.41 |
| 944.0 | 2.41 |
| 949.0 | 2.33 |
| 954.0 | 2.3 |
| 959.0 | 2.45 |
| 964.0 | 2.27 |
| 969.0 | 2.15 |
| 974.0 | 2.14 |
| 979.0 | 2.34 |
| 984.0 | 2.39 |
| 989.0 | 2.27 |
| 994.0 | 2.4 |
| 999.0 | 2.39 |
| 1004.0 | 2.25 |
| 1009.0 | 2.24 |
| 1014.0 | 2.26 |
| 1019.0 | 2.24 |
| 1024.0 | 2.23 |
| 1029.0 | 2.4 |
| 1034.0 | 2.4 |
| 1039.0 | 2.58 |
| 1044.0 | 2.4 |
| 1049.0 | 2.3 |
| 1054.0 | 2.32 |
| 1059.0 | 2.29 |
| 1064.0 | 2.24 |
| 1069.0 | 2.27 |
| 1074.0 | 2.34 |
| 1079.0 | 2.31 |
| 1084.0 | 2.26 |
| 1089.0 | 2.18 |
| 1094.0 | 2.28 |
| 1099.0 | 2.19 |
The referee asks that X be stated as 2.24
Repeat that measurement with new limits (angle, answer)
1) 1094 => 2.28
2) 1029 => 2.4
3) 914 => 1.6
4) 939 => 2.41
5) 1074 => 2.34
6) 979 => 2.34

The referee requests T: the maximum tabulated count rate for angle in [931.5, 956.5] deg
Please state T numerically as 2.41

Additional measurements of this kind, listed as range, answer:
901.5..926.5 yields 2.24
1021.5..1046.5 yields 2.58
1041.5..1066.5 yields 2.4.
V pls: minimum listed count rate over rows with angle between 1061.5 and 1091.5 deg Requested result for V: 2.18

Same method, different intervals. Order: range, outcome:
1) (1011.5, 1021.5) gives 2.24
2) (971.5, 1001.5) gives 2.14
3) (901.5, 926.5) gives 1.41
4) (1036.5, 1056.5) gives 2.3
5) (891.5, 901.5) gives 2.33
